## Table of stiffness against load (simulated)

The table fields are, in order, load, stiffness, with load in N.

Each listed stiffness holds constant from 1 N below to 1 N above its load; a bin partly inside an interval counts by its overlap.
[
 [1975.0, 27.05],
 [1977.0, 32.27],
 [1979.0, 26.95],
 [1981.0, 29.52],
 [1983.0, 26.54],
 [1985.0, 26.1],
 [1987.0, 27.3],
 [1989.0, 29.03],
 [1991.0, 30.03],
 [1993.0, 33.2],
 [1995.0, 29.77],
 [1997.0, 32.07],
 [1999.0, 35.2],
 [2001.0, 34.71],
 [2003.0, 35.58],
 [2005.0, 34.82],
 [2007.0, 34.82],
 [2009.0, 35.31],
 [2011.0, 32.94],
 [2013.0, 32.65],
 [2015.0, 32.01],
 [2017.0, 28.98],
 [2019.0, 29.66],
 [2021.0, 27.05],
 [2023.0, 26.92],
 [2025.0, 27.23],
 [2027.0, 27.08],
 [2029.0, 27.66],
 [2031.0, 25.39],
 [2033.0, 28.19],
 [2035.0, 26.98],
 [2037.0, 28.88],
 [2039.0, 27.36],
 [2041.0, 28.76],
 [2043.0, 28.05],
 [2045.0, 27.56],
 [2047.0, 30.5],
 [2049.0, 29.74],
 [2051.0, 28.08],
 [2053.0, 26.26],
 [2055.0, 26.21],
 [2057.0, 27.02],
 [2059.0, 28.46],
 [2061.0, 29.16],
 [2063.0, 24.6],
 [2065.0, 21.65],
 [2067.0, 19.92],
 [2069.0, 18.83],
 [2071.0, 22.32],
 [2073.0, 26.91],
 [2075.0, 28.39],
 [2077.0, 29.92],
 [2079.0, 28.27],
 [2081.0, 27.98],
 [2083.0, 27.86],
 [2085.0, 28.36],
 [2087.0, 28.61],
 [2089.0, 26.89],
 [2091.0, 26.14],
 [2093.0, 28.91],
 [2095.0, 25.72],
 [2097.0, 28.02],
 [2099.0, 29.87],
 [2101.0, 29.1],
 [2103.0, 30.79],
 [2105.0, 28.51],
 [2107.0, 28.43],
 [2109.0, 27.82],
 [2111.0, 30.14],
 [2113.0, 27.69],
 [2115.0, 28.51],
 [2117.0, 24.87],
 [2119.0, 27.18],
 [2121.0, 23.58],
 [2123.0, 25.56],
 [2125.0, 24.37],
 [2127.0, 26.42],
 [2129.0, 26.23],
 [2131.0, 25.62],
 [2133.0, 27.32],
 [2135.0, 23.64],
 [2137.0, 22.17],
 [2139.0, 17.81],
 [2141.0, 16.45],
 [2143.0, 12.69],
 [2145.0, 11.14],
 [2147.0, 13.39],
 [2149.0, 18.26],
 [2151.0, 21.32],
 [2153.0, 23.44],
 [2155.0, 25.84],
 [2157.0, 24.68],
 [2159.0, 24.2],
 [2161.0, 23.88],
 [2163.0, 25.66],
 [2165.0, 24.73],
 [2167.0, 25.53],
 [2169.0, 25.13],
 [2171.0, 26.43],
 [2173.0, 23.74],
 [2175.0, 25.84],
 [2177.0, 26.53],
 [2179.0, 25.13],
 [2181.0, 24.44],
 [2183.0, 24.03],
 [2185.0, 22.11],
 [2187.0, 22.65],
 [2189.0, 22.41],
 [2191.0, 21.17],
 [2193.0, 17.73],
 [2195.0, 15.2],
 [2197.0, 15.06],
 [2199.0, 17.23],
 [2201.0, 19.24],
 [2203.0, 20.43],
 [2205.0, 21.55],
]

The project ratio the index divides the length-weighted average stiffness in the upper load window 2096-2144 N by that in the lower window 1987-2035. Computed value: 0.83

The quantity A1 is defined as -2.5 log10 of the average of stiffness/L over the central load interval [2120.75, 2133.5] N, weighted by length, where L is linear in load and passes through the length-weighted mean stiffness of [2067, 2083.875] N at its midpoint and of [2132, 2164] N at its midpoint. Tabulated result -0.16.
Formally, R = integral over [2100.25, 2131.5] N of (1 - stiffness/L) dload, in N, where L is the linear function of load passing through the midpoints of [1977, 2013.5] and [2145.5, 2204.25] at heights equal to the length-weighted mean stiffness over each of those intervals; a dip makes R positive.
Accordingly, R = -2.4 N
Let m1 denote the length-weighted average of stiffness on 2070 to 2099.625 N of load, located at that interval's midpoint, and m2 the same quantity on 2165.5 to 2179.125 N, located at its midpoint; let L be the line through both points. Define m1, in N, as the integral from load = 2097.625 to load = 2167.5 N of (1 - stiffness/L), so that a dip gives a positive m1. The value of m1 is 6.0 N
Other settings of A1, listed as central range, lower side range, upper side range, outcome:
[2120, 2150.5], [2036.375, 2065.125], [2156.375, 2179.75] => 0.227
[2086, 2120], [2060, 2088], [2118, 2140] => -0.118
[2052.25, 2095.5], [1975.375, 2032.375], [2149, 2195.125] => 0.049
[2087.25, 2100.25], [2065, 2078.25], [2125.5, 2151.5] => -0.205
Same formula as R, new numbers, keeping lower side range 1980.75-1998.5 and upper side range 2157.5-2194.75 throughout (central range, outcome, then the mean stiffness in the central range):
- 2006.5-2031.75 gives -1.1 N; 29.8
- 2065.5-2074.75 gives 1.5 N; 22.5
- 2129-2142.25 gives 1.5 N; 22.3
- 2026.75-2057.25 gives 0.1 N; 27.8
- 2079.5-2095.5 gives -0.7 N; 27.6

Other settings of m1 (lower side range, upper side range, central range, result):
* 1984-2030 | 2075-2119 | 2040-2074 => 3.8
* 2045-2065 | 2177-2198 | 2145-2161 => 1.2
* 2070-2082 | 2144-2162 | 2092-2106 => -1.9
